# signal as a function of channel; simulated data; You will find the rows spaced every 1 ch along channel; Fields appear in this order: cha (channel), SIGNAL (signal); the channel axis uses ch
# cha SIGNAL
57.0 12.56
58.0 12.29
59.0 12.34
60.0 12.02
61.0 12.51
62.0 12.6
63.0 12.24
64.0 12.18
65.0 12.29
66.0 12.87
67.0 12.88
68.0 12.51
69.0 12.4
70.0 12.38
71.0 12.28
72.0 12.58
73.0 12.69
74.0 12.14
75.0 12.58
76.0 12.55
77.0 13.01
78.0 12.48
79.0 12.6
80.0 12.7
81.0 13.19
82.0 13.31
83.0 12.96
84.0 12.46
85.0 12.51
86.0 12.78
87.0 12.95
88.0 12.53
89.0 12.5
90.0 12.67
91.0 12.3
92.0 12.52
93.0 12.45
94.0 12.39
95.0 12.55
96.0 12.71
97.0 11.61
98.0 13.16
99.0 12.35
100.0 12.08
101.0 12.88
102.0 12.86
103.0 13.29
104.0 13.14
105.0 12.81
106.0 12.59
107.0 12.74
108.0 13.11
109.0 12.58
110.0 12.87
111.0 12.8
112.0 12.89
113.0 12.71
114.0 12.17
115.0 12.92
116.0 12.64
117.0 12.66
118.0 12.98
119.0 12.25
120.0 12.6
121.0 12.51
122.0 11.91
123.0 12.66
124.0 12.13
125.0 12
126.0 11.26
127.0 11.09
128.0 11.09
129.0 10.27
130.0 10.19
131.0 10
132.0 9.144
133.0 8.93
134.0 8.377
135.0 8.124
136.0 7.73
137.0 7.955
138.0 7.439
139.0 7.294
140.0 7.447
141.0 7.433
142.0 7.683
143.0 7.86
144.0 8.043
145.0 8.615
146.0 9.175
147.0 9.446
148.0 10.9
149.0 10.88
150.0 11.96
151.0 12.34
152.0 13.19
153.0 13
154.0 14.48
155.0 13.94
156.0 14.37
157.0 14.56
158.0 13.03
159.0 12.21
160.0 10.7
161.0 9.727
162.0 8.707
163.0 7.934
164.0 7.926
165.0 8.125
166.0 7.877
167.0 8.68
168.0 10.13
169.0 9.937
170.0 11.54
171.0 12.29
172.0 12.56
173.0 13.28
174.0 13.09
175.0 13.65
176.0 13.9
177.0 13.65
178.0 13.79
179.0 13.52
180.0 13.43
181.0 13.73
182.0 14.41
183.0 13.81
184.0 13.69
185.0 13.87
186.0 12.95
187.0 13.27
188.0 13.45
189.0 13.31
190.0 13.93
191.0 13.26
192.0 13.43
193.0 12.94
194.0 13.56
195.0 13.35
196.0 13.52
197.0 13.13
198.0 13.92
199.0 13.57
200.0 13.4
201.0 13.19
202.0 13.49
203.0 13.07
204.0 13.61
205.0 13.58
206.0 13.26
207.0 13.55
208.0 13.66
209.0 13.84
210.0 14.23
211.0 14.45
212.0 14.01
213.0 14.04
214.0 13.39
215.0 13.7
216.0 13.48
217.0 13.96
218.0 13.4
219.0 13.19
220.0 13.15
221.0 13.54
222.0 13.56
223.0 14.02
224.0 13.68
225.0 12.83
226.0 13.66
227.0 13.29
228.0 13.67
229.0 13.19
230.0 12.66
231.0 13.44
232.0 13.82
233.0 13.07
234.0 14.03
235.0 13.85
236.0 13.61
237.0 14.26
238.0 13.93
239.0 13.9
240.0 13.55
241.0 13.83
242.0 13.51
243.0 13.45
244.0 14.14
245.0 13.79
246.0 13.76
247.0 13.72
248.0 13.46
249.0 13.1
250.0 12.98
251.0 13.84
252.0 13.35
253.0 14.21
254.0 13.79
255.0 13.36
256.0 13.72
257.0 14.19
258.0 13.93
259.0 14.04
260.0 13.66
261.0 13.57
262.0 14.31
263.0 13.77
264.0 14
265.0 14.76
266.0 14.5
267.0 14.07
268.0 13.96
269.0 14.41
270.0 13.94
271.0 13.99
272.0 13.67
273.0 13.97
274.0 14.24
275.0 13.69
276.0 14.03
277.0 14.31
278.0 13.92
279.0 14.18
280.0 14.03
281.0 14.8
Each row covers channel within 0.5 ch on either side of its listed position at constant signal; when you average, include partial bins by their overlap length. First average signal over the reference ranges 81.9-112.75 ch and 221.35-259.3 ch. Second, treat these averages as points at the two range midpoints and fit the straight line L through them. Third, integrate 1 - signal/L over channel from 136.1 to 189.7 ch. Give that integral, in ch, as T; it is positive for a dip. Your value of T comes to 7.4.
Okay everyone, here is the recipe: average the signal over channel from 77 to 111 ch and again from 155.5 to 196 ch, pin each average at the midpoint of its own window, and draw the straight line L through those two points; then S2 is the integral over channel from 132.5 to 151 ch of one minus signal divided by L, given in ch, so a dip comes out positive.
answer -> 5.54 ch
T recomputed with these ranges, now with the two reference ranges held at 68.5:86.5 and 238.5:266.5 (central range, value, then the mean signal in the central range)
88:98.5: 0.2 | 12.5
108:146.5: 7.2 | 10.5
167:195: 0.6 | 13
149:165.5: 1.9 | 11.6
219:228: 0.1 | 13.5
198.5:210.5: -0.1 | 13.5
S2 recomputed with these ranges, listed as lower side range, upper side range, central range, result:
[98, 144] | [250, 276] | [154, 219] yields -2.0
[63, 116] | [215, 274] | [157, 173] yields 3.4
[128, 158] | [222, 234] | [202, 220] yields -1.3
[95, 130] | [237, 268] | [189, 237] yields -0.5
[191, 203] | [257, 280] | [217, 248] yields 0.3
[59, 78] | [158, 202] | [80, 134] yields 0.8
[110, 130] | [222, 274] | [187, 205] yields -0.4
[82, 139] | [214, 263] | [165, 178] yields 1.1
